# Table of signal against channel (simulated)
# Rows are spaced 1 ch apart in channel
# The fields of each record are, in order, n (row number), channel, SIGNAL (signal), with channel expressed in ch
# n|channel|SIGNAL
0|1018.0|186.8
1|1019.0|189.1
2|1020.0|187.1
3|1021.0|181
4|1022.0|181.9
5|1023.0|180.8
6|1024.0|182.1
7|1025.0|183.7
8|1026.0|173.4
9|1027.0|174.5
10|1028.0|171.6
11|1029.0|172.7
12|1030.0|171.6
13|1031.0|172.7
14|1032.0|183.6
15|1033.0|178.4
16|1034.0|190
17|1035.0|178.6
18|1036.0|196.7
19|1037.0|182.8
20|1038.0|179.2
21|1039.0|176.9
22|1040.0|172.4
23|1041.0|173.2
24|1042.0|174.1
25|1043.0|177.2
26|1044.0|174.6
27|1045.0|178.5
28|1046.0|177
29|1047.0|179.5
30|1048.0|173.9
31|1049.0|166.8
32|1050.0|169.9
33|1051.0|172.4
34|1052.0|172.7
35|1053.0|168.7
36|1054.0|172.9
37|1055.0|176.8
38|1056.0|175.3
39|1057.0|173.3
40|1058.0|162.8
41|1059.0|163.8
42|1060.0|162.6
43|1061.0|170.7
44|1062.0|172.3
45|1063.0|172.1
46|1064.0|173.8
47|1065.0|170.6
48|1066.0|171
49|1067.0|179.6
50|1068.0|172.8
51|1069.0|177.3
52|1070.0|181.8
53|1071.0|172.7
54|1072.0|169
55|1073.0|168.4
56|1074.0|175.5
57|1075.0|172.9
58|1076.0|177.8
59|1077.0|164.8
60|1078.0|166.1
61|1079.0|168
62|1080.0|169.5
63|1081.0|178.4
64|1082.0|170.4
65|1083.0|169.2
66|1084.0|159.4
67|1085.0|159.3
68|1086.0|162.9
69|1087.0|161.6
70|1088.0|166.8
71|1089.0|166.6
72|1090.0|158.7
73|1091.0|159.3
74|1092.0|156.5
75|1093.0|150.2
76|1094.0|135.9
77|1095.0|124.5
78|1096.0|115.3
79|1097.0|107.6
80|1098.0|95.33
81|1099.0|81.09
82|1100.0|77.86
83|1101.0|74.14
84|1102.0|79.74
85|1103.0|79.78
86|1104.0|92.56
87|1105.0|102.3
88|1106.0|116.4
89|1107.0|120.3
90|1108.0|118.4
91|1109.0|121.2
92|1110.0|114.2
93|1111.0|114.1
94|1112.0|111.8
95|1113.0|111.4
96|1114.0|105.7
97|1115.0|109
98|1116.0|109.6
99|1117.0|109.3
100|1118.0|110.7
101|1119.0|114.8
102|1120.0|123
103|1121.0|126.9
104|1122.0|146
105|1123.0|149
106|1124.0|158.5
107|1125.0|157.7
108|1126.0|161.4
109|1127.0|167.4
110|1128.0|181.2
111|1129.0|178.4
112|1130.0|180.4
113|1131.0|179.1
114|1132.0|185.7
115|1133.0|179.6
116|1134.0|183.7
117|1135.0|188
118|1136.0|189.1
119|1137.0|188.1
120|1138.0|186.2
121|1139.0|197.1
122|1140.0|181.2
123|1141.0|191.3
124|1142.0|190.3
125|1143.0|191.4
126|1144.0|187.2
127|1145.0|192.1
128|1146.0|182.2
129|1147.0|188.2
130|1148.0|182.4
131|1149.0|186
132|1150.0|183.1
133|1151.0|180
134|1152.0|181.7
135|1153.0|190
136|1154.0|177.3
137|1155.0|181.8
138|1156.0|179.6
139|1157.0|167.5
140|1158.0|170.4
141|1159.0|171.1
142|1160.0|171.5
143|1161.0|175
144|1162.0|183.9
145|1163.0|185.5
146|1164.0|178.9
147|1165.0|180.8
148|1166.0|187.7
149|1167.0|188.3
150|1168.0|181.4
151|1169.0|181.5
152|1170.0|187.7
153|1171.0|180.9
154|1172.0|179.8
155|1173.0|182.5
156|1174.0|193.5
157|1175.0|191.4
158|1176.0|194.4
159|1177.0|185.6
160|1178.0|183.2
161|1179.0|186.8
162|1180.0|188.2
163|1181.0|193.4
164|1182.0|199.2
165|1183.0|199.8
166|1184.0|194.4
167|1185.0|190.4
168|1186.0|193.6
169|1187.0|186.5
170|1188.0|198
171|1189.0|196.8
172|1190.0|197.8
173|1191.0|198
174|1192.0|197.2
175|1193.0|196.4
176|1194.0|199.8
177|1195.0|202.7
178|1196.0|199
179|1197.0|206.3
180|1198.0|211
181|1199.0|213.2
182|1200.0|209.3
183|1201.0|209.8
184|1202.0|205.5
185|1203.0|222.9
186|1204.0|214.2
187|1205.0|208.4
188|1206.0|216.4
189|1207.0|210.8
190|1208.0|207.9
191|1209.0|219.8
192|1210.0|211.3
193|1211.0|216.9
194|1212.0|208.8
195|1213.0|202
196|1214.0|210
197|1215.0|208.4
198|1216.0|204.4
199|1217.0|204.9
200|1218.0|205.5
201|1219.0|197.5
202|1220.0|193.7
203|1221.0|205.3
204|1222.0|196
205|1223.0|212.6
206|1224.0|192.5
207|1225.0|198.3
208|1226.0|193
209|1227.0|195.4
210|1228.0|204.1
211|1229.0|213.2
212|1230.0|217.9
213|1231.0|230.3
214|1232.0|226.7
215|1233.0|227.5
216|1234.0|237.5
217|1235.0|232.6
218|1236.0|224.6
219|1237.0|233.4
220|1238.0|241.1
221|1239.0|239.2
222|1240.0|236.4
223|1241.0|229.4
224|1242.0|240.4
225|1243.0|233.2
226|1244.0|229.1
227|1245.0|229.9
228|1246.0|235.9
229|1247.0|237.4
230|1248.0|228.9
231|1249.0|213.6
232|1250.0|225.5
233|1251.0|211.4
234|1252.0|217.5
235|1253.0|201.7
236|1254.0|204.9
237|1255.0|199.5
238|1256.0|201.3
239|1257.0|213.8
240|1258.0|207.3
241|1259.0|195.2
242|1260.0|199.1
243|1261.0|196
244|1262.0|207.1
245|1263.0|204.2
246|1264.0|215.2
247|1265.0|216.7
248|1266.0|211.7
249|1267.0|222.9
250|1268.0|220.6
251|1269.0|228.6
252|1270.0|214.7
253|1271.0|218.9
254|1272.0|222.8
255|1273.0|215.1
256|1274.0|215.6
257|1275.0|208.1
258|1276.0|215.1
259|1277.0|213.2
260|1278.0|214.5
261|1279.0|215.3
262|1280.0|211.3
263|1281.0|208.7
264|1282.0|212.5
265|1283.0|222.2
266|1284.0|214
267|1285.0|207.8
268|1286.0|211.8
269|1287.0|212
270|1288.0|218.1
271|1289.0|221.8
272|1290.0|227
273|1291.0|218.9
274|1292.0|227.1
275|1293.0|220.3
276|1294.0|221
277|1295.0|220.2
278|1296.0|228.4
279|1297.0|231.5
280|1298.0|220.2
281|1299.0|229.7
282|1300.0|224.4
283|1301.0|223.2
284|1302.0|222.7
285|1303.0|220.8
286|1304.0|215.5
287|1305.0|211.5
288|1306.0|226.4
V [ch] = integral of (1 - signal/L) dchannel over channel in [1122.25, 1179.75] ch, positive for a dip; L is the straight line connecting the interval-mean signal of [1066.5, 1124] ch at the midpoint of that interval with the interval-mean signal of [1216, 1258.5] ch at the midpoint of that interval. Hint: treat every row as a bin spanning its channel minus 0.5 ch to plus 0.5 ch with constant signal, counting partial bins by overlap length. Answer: -4.4 ch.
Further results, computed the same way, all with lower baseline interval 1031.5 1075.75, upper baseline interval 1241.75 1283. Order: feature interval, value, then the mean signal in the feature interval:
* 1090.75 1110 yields 7.7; 110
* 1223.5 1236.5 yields -0.4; 215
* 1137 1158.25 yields 0.9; 184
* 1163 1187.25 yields 1.3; 188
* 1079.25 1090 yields 0.9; 166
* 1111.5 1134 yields 5.3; 144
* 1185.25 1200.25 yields 0.1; 200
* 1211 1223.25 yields 0.1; 204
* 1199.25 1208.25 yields -0.3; 212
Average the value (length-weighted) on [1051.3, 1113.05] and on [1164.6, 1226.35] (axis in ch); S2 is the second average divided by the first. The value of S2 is 1.3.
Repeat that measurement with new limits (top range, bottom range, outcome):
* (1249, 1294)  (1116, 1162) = 1.24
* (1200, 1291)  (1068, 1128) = 1.55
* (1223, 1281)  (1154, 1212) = 1.12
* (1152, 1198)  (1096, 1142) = 1.37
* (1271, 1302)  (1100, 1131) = 1.75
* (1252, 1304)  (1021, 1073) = 1.23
